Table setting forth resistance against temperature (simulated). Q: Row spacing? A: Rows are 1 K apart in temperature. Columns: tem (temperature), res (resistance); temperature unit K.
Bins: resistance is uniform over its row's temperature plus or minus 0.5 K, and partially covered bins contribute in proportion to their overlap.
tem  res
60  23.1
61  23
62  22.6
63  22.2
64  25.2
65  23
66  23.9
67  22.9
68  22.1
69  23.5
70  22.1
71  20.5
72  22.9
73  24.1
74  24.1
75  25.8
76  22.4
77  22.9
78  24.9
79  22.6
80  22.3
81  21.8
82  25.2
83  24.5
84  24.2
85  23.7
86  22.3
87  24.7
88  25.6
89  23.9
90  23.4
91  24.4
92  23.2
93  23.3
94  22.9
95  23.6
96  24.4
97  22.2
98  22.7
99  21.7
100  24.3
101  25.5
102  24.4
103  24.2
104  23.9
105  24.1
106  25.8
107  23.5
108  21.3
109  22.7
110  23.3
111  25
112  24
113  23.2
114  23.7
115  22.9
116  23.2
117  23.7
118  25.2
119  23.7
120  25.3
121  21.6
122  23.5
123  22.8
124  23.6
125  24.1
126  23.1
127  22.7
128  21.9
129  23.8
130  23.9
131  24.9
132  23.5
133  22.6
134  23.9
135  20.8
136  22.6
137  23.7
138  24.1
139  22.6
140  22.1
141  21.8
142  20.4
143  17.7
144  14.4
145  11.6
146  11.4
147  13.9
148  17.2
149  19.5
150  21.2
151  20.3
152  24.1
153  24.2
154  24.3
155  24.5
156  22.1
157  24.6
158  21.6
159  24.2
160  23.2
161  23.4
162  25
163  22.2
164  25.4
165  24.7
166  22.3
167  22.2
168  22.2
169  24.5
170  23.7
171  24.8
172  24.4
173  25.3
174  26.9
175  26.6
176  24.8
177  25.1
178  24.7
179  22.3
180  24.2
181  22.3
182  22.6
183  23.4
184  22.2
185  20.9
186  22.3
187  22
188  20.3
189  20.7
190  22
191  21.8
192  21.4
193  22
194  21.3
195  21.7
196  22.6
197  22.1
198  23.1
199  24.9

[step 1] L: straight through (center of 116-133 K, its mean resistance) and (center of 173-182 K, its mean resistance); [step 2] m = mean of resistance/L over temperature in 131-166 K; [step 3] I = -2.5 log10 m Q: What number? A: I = 0.12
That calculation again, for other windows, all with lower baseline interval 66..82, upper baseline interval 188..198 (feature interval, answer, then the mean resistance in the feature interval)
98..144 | -0.03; 23.1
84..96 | -0.04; 23.8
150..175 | -0.08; 23.8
